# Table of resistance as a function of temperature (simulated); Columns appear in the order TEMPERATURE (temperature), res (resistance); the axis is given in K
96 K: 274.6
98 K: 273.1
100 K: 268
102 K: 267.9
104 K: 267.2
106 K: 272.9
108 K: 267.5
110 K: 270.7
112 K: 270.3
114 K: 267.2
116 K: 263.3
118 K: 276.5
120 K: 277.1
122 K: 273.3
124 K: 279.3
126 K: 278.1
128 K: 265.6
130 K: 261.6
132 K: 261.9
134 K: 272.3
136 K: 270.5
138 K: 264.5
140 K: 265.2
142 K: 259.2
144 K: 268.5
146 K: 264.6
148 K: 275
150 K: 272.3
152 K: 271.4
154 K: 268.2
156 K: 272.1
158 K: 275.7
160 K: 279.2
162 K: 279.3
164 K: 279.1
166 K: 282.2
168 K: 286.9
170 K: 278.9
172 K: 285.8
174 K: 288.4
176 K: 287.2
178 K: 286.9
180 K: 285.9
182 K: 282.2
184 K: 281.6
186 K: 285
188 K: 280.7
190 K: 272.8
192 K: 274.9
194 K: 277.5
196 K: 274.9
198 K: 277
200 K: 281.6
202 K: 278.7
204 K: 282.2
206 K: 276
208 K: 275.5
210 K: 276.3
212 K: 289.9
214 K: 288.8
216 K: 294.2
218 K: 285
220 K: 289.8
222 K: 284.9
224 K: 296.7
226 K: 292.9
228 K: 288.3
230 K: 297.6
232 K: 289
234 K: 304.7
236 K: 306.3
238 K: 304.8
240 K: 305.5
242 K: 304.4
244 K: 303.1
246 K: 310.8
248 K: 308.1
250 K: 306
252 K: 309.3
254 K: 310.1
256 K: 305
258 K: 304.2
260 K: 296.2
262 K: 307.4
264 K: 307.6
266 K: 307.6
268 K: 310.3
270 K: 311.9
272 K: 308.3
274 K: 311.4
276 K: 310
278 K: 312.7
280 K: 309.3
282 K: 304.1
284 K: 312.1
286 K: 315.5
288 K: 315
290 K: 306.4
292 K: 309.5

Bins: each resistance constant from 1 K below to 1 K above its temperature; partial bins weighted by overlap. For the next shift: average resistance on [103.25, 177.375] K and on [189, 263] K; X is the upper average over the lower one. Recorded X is 1.07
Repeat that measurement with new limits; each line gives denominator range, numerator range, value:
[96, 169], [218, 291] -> 1.12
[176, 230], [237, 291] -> 1.09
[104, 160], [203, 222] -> 1.05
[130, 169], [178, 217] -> 1.03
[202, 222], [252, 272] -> 1.08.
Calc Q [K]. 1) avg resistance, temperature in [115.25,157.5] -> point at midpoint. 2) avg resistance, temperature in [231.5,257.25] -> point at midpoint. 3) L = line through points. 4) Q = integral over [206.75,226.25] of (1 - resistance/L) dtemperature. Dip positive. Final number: 0.6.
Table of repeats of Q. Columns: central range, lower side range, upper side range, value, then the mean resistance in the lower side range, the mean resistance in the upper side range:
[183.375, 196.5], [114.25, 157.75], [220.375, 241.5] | 0.3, 270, 297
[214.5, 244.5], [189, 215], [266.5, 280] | -0.5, 279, 311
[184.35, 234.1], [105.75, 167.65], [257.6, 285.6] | 1.2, 271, 308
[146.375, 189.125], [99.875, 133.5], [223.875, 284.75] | 0.5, 270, 305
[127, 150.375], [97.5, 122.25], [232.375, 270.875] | 0.9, 270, 306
